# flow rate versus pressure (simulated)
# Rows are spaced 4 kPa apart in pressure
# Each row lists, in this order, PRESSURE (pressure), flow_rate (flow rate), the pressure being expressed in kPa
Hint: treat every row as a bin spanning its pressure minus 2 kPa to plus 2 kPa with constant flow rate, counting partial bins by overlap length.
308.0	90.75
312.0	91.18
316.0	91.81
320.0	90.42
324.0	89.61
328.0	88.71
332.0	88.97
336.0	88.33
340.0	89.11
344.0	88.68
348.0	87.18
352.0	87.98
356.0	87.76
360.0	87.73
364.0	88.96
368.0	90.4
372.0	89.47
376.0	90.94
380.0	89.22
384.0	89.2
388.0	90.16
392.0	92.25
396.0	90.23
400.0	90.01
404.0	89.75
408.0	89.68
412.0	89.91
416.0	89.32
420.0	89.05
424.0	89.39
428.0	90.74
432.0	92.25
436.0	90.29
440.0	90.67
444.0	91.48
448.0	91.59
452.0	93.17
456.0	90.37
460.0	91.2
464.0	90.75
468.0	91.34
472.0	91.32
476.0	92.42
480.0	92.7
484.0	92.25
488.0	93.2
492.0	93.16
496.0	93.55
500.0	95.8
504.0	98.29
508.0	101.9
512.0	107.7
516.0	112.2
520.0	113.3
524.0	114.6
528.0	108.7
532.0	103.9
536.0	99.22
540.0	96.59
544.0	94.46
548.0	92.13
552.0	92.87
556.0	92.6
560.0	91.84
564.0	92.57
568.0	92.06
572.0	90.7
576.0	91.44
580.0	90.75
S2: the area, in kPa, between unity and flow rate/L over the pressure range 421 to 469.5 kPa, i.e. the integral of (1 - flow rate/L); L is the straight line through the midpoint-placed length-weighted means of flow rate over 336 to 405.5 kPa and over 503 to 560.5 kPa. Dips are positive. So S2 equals 2.0 kPa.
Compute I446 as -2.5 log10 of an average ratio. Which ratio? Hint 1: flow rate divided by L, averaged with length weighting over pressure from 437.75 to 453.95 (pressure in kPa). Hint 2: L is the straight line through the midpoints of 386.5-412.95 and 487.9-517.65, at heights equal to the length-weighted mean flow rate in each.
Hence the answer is 0.03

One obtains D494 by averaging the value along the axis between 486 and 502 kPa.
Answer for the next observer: 93.9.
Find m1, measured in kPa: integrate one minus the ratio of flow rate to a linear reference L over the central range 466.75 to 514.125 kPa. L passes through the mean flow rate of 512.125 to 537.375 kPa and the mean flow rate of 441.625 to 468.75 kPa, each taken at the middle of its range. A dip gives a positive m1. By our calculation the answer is 2.3 kPa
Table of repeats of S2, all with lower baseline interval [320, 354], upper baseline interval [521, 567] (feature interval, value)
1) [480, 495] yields 0.4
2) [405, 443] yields 1.1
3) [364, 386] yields 0.2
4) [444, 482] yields 1.2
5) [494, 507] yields 0.0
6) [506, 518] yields -1.3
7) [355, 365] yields 0.2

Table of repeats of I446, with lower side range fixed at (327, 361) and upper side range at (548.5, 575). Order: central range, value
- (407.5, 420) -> 0.00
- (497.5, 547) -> -0.14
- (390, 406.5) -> -0.02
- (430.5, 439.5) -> -0.01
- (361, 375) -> -0.01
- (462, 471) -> -0.01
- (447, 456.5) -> -0.02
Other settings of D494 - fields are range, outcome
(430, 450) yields 91.3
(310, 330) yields 90.3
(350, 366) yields 88.1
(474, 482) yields 92.6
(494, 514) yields 99.4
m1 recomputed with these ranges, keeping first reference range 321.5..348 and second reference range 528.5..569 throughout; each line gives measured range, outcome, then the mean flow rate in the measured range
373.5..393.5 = 0.00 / 90.3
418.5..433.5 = 0.21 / 90.3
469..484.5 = 0.18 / 92.1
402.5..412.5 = 0.14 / 89.8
